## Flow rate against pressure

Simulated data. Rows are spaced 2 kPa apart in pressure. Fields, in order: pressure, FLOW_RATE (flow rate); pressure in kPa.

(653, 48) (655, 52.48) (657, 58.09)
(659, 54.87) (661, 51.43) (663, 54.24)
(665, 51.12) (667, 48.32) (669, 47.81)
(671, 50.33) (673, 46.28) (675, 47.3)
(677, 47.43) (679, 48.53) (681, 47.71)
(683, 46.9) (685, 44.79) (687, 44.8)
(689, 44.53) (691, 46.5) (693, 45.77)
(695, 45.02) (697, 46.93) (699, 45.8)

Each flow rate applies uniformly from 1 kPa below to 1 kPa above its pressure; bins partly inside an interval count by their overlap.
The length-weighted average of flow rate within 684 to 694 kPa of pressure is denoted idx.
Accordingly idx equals 45.3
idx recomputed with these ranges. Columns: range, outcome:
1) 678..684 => 47.7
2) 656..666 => 54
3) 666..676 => 48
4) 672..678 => 47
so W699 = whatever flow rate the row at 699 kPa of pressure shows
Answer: 45.8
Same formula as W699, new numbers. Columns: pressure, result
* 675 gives 47.3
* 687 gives 44.8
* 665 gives 51.12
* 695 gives 45.02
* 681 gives 47.71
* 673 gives 46.28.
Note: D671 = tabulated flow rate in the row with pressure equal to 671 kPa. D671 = 50.33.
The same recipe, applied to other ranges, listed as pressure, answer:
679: 48.53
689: 44.53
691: 46.5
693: 45.77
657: 58.09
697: 46.93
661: 51.43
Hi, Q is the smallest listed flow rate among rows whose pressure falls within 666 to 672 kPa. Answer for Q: 47.81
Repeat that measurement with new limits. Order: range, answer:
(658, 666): 51.12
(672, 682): 46.28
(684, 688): 44.79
